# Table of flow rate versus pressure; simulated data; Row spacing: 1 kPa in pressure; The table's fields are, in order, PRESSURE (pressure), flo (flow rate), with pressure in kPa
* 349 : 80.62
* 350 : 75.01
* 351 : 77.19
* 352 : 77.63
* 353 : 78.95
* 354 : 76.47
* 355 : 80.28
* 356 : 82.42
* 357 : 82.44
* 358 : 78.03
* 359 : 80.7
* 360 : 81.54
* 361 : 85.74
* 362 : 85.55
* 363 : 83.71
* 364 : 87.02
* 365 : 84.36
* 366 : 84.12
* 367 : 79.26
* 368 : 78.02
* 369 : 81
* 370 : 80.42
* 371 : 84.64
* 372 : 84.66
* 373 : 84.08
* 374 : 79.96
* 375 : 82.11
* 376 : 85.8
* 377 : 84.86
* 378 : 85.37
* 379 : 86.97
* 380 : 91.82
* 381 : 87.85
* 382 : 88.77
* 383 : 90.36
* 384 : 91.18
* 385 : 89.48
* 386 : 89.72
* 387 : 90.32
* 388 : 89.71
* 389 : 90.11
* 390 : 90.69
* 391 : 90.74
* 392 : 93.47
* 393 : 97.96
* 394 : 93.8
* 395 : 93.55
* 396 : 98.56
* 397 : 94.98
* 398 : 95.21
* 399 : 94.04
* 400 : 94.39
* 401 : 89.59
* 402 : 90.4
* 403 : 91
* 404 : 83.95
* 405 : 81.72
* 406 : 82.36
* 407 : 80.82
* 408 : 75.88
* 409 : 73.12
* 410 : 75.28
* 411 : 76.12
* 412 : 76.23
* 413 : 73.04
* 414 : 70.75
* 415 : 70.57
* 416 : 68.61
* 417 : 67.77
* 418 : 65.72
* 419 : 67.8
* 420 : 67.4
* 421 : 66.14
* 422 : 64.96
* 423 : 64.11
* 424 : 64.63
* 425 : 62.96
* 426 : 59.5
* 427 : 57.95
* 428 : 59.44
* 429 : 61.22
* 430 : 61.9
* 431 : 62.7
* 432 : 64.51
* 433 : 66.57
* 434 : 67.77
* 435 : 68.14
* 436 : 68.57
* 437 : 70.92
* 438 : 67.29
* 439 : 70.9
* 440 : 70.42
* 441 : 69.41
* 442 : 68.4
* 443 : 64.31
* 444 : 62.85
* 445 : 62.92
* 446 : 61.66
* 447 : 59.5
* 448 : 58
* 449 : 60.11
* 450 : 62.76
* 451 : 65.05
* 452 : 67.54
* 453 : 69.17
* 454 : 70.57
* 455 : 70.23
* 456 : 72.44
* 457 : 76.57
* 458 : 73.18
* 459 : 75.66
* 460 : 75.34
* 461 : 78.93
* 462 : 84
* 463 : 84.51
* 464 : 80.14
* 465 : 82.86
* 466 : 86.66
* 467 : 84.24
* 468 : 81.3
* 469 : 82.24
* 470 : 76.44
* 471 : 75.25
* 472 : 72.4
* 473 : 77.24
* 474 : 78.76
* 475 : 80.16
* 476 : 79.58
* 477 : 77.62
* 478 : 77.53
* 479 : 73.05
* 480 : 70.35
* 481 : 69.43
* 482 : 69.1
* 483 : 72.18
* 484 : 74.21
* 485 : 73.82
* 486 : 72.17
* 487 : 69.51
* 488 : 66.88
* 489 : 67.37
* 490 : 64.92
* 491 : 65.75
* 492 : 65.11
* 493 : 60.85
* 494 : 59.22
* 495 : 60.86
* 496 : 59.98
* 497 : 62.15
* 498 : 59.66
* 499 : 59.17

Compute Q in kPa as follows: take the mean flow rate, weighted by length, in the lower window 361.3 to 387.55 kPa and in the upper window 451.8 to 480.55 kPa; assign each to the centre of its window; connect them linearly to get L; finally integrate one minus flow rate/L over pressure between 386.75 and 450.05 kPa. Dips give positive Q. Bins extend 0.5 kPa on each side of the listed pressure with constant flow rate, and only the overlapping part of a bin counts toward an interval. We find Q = 5.6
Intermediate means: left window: 85.4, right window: 77.1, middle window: 74.5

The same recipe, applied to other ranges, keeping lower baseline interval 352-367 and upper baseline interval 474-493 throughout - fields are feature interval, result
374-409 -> -4.3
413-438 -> 3.5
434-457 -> 2.5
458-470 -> -1.3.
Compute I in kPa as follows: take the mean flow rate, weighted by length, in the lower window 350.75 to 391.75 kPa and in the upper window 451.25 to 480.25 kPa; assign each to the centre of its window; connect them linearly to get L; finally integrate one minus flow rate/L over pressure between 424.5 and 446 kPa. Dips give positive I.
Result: 3.9 kPa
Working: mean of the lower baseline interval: 84.6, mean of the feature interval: 65.1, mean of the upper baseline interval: 77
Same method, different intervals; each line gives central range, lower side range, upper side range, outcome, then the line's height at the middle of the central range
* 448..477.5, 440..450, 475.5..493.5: -3.96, 66.6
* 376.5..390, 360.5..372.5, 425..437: -1.88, 78.2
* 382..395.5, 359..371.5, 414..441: -2.67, 76.4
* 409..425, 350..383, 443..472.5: 1.67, 77.2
